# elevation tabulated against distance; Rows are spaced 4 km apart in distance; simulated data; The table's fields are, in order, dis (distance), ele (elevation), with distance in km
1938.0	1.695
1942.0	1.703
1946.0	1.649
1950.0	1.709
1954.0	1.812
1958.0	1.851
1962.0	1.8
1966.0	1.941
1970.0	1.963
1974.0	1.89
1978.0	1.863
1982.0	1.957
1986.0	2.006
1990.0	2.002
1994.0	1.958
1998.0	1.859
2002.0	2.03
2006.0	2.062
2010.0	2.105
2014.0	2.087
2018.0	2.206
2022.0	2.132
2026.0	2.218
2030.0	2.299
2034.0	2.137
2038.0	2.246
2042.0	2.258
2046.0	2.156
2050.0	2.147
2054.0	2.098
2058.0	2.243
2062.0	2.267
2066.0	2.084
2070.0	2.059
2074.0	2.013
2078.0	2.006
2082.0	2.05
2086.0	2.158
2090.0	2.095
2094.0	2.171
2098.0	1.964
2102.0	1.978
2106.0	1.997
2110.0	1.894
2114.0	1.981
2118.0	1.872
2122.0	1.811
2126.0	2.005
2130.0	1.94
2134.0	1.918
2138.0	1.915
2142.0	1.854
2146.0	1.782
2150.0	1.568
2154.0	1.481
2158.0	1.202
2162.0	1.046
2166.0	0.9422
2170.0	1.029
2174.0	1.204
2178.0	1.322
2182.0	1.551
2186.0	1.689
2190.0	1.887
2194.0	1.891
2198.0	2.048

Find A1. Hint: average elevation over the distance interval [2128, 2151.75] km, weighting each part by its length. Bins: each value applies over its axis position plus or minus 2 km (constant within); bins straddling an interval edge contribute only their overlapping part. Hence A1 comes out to 1.83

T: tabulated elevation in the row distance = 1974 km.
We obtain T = 1.89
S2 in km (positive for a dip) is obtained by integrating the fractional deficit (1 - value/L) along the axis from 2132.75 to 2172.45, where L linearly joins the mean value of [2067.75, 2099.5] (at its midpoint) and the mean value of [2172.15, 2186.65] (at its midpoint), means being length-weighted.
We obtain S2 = 3.8 km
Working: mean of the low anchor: 2.07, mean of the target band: 1.46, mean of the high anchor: 1.42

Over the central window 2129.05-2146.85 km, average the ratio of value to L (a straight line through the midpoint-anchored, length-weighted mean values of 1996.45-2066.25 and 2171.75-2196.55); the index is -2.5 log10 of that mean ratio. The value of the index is -0.07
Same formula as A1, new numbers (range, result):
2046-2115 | 2.07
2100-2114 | 1.96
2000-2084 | 2.14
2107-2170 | 1.67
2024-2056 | 2.19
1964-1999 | 1.94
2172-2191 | 1.51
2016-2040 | 2.21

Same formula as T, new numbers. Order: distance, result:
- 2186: 1.689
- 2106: 1.997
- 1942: 1.703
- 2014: 2.087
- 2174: 1.204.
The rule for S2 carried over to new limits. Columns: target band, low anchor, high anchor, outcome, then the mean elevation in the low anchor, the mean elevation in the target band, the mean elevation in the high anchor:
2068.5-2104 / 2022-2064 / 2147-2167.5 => -3.91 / 2.2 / 2.05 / 1.28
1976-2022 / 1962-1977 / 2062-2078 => -1.40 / 1.91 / 2.02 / 2.07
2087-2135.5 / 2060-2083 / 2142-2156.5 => -3.25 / 2.08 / 1.97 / 1.63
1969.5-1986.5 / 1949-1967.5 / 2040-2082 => -0.39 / 1.83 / 1.93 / 2.13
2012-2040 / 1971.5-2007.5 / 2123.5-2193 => -4.78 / 1.96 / 2.19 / 1.56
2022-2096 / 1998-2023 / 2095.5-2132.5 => -4.89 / 2.08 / 2.15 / 1.94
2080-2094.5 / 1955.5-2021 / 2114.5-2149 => -1.54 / 1.97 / 2.11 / 1.88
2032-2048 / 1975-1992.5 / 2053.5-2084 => -1.15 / 1.95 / 2.2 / 2.1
